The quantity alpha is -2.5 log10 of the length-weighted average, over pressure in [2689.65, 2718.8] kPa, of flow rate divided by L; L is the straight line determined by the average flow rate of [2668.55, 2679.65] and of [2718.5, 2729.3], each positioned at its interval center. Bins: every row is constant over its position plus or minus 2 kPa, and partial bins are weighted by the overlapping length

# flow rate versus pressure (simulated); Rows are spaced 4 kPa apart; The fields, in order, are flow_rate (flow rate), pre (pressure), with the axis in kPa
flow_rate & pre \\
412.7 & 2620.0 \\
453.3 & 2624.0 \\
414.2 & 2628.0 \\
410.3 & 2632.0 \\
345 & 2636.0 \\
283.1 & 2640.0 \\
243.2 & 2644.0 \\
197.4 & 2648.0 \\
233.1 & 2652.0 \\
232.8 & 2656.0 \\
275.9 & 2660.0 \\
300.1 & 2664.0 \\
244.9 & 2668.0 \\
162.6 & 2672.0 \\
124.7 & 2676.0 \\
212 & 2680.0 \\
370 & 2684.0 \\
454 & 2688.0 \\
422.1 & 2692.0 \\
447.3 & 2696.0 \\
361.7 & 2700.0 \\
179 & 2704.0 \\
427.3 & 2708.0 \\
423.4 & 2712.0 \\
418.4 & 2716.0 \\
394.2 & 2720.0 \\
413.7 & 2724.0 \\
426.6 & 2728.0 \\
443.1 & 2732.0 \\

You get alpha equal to -0.236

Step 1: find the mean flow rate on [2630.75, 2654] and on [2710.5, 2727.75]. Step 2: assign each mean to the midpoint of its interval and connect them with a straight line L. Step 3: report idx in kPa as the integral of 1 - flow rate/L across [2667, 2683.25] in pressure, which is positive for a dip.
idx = 6.8 kPa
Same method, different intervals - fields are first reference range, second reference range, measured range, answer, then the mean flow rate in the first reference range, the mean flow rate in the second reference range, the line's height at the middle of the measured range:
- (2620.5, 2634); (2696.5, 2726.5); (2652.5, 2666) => 4.7 kPa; 424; 379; 407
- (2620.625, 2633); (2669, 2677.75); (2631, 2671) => 0.7 kPa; 426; 156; 285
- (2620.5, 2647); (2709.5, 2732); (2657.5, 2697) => 9.3 kPa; 355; 418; 387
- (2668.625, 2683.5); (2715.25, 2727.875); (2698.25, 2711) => 0.1 kPa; 194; 410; 330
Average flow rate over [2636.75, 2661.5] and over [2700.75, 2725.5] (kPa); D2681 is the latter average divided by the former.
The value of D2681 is 1.5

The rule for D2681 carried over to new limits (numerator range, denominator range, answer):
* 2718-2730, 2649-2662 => 1.69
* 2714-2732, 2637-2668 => 1.64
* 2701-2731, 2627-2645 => 1.13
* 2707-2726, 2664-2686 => 1.80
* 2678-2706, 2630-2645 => 1.07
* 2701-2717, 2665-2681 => 1.87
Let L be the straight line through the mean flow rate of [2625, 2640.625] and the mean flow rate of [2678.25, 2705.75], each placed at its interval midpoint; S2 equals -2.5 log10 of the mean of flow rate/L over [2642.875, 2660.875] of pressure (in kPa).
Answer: 0.49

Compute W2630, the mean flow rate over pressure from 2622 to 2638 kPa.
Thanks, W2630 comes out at 406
